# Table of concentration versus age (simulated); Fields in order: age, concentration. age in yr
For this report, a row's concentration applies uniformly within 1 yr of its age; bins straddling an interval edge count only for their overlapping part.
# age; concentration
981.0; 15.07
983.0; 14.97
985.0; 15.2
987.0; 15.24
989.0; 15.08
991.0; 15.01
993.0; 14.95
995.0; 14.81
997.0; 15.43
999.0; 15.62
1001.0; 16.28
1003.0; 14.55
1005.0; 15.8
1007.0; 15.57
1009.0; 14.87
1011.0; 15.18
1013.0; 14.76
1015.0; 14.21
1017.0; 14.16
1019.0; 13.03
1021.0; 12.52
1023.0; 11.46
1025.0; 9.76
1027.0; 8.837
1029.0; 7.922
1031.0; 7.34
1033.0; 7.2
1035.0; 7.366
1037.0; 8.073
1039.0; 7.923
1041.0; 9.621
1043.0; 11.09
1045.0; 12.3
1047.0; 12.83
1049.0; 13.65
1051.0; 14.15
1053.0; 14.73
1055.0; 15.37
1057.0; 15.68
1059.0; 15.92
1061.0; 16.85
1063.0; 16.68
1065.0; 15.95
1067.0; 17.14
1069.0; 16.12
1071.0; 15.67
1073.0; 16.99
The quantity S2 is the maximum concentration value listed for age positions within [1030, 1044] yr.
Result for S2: 11.09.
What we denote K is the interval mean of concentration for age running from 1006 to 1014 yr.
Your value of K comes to 15.1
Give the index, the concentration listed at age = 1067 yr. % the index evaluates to 17.14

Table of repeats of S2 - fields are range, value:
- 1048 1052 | 14.15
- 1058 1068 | 17.14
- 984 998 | 15.43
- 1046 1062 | 16.85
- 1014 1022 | 14.21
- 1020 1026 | 12.52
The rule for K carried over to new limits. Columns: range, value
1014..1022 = 13.5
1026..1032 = 8.03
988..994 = 15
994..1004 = 15.3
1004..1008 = 15.7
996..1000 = 15.5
